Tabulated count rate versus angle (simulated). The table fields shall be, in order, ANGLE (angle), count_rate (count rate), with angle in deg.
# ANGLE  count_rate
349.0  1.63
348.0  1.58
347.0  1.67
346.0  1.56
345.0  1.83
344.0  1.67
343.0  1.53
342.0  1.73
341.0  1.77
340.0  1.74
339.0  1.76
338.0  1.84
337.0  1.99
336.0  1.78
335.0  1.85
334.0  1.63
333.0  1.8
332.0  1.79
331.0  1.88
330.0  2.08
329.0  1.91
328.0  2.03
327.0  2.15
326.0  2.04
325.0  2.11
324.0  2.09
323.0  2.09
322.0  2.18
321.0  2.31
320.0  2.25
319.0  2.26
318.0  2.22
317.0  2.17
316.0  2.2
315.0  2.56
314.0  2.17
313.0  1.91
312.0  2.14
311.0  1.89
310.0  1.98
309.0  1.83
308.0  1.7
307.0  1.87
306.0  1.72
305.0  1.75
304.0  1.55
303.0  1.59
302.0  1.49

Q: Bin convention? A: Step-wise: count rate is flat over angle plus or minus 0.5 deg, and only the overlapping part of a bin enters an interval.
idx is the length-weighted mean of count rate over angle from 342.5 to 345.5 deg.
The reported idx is 1.68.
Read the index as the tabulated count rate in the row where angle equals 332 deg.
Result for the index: 1.79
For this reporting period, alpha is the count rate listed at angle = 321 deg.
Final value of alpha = 2.31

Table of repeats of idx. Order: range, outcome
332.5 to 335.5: 1.76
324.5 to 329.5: 2.05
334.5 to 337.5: 1.87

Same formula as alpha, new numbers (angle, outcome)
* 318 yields 2.22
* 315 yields 2.56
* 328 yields 2.03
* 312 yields 2.14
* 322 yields 2.18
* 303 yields 1.59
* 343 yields 1.53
